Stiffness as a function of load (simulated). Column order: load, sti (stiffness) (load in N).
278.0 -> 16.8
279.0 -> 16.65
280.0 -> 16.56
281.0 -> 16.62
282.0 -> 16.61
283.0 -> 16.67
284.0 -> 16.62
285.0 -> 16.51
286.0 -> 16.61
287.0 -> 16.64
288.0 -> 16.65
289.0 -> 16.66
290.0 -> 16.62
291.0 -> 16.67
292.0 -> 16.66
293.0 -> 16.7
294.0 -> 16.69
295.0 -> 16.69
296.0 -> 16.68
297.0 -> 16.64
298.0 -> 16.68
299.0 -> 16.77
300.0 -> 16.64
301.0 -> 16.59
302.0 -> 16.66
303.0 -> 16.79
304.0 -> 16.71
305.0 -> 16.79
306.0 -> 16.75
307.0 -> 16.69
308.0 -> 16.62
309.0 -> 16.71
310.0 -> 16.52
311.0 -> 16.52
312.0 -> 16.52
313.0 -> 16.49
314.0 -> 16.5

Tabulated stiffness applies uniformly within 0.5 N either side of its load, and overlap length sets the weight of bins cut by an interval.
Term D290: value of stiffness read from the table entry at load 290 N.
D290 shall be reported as 16.62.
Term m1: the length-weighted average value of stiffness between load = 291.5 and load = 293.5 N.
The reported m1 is 16.7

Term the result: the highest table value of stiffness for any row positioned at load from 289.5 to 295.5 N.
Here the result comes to 16.7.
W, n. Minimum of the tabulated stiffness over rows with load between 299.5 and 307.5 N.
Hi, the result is 16.59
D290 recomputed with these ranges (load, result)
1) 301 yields 16.59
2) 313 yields 16.49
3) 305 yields 16.79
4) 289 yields 16.66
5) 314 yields 16.5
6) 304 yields 16.71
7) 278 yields 16.8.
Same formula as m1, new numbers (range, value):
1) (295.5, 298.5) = 16.7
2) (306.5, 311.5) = 16.6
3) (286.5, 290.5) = 16.6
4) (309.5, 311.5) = 16.5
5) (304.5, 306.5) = 16.8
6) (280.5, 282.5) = 16.6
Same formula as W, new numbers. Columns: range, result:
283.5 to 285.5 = 16.51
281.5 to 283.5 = 16.61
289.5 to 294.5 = 16.62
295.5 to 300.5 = 16.64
